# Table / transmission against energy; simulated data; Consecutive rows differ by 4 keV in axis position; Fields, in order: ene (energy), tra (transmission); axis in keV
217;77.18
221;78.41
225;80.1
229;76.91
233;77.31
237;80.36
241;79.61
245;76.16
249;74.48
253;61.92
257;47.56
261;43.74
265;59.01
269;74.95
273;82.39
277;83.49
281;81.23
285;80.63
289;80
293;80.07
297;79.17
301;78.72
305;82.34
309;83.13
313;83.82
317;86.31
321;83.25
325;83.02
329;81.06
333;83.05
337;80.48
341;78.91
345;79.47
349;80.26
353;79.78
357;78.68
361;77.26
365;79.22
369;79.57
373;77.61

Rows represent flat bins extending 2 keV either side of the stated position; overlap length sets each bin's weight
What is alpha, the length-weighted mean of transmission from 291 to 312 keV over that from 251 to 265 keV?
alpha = 1.5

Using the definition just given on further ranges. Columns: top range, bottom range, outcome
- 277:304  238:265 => 1.25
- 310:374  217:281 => 1.12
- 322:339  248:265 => 1.46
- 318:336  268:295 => 1.03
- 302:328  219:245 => 1.06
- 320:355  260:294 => 1.08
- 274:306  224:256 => 1.08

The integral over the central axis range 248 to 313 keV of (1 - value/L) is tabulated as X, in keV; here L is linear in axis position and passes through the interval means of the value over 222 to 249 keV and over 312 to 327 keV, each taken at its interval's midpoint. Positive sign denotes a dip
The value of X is 6.3 keV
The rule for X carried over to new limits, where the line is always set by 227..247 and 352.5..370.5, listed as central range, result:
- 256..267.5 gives 3.9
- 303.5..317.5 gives -0.9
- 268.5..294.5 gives -0.8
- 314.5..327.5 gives -0.9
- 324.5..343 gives -0.6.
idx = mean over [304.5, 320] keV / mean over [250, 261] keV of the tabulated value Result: 1.54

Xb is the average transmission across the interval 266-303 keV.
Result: 79.5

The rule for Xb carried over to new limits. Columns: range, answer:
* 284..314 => 80.9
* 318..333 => 82.8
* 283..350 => 81.4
